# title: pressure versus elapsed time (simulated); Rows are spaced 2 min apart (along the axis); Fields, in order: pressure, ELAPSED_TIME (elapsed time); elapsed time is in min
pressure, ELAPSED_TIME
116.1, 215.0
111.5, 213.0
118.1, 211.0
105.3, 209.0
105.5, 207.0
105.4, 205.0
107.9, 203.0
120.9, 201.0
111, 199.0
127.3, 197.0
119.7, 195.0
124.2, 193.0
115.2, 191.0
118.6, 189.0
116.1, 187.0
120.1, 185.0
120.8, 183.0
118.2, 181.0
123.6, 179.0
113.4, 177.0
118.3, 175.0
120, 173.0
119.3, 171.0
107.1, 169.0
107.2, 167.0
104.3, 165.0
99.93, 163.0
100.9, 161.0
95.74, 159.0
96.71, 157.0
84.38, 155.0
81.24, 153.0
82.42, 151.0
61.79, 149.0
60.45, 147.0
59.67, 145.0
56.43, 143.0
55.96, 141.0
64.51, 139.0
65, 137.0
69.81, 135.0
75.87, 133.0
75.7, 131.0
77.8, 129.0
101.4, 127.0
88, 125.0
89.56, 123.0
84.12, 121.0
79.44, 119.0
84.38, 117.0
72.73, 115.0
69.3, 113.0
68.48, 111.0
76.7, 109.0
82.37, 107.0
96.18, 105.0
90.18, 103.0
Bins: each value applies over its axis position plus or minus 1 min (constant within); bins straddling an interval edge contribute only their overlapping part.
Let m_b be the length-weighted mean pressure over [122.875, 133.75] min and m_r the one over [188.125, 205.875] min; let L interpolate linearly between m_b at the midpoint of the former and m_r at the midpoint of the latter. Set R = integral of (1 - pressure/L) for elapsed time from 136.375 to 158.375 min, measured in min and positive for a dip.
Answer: 5.5 min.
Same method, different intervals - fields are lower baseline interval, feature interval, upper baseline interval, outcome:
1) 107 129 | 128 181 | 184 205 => 6.09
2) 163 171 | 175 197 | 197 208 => -1.97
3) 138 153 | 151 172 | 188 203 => -4.37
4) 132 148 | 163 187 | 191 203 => -4.32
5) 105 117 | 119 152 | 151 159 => 3.71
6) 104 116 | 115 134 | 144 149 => -3.41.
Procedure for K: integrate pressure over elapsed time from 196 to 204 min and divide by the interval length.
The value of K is 117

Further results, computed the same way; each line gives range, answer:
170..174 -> 120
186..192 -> 117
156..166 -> 99.5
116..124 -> 84.4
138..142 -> 60.2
